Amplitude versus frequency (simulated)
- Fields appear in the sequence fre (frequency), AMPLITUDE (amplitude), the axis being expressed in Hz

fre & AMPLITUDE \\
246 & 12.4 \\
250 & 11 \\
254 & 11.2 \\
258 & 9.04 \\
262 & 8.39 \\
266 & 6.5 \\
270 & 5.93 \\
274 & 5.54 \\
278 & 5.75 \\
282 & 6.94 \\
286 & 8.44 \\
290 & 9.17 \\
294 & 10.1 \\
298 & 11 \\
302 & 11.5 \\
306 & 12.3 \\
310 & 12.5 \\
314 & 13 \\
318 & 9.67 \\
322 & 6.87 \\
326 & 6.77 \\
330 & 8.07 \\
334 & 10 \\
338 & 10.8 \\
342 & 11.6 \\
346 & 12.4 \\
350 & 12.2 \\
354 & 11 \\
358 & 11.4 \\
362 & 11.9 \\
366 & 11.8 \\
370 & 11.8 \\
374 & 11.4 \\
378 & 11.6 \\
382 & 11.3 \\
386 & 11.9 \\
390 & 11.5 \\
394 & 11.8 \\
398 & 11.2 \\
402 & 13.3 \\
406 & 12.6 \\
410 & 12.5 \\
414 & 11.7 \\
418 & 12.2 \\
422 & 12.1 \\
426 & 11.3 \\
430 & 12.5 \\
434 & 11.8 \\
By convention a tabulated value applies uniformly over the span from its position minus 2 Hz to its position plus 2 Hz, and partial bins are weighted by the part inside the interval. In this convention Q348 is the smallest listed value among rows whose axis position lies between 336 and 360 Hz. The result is 10.8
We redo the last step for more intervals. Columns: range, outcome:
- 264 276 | 5.54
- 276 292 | 5.75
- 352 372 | 11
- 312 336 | 6.77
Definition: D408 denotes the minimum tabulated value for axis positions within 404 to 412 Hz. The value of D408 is 12.5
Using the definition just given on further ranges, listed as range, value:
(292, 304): 10.1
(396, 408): 11.2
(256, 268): 6.5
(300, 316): 11.5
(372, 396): 11.3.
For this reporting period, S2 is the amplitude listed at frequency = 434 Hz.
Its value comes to 11.8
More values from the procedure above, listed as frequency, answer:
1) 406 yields 12.6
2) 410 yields 12.5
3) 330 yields 8.07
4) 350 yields 12.2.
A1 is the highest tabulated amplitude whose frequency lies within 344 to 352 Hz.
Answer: 12.4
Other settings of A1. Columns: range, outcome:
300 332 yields 13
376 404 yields 13.3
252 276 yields 11.2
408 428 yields 12.5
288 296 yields 10.1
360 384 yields 11.9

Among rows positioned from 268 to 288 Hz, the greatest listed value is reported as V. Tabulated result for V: 8.44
